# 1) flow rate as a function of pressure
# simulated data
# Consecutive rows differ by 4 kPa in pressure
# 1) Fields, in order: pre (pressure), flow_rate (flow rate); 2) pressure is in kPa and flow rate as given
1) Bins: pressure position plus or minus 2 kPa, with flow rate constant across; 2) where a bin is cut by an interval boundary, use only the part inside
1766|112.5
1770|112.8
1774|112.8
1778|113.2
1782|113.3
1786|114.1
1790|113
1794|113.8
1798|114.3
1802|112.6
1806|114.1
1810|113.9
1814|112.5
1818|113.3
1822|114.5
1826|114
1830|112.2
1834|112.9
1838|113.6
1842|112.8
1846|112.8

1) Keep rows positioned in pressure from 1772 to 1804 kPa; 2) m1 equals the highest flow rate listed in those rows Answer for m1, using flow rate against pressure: 114.3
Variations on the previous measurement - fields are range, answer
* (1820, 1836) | 114.5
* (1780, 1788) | 114.1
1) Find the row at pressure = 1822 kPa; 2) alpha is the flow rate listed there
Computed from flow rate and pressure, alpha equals 114.5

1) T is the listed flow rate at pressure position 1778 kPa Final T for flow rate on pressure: 113.2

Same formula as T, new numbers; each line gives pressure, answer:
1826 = 114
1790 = 113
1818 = 113.3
